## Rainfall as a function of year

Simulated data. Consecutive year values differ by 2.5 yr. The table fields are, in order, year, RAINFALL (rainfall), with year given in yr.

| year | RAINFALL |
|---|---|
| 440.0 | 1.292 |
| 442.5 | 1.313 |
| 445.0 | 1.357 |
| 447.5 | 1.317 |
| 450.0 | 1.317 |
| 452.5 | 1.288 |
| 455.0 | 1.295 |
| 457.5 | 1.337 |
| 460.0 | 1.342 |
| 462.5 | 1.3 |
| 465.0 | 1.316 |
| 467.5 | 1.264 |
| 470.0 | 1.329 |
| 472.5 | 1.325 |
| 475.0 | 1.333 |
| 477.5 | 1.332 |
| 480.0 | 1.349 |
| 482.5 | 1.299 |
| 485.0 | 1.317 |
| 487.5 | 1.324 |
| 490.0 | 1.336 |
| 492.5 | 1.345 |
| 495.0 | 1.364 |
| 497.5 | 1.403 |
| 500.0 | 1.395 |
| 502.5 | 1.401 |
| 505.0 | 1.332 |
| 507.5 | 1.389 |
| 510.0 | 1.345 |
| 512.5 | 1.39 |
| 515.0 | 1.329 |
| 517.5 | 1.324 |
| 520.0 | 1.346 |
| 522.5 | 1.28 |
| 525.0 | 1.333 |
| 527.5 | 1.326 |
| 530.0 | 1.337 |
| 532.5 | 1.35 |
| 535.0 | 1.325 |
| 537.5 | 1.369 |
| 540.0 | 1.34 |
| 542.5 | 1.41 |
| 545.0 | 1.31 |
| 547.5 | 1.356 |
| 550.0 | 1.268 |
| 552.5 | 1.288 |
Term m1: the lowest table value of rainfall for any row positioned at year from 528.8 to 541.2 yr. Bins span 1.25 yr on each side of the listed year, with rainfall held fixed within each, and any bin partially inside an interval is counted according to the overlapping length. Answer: 1.325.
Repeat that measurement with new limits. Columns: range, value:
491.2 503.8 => 1.345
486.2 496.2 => 1.324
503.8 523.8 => 1.28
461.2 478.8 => 1.264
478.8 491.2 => 1.299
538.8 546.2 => 1.31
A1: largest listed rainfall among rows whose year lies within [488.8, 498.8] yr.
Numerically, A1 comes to 1.403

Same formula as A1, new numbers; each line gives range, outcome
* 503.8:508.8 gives 1.389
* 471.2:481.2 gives 1.349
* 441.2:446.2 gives 1.357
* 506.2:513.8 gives 1.39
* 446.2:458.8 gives 1.337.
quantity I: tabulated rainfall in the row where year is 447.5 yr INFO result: 1.317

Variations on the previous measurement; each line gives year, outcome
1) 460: 1.342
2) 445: 1.357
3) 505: 1.332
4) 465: 1.316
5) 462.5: 1.3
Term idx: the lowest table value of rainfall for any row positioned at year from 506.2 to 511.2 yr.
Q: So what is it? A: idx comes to 1.345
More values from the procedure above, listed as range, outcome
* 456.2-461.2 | 1.337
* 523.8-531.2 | 1.326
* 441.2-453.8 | 1.288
